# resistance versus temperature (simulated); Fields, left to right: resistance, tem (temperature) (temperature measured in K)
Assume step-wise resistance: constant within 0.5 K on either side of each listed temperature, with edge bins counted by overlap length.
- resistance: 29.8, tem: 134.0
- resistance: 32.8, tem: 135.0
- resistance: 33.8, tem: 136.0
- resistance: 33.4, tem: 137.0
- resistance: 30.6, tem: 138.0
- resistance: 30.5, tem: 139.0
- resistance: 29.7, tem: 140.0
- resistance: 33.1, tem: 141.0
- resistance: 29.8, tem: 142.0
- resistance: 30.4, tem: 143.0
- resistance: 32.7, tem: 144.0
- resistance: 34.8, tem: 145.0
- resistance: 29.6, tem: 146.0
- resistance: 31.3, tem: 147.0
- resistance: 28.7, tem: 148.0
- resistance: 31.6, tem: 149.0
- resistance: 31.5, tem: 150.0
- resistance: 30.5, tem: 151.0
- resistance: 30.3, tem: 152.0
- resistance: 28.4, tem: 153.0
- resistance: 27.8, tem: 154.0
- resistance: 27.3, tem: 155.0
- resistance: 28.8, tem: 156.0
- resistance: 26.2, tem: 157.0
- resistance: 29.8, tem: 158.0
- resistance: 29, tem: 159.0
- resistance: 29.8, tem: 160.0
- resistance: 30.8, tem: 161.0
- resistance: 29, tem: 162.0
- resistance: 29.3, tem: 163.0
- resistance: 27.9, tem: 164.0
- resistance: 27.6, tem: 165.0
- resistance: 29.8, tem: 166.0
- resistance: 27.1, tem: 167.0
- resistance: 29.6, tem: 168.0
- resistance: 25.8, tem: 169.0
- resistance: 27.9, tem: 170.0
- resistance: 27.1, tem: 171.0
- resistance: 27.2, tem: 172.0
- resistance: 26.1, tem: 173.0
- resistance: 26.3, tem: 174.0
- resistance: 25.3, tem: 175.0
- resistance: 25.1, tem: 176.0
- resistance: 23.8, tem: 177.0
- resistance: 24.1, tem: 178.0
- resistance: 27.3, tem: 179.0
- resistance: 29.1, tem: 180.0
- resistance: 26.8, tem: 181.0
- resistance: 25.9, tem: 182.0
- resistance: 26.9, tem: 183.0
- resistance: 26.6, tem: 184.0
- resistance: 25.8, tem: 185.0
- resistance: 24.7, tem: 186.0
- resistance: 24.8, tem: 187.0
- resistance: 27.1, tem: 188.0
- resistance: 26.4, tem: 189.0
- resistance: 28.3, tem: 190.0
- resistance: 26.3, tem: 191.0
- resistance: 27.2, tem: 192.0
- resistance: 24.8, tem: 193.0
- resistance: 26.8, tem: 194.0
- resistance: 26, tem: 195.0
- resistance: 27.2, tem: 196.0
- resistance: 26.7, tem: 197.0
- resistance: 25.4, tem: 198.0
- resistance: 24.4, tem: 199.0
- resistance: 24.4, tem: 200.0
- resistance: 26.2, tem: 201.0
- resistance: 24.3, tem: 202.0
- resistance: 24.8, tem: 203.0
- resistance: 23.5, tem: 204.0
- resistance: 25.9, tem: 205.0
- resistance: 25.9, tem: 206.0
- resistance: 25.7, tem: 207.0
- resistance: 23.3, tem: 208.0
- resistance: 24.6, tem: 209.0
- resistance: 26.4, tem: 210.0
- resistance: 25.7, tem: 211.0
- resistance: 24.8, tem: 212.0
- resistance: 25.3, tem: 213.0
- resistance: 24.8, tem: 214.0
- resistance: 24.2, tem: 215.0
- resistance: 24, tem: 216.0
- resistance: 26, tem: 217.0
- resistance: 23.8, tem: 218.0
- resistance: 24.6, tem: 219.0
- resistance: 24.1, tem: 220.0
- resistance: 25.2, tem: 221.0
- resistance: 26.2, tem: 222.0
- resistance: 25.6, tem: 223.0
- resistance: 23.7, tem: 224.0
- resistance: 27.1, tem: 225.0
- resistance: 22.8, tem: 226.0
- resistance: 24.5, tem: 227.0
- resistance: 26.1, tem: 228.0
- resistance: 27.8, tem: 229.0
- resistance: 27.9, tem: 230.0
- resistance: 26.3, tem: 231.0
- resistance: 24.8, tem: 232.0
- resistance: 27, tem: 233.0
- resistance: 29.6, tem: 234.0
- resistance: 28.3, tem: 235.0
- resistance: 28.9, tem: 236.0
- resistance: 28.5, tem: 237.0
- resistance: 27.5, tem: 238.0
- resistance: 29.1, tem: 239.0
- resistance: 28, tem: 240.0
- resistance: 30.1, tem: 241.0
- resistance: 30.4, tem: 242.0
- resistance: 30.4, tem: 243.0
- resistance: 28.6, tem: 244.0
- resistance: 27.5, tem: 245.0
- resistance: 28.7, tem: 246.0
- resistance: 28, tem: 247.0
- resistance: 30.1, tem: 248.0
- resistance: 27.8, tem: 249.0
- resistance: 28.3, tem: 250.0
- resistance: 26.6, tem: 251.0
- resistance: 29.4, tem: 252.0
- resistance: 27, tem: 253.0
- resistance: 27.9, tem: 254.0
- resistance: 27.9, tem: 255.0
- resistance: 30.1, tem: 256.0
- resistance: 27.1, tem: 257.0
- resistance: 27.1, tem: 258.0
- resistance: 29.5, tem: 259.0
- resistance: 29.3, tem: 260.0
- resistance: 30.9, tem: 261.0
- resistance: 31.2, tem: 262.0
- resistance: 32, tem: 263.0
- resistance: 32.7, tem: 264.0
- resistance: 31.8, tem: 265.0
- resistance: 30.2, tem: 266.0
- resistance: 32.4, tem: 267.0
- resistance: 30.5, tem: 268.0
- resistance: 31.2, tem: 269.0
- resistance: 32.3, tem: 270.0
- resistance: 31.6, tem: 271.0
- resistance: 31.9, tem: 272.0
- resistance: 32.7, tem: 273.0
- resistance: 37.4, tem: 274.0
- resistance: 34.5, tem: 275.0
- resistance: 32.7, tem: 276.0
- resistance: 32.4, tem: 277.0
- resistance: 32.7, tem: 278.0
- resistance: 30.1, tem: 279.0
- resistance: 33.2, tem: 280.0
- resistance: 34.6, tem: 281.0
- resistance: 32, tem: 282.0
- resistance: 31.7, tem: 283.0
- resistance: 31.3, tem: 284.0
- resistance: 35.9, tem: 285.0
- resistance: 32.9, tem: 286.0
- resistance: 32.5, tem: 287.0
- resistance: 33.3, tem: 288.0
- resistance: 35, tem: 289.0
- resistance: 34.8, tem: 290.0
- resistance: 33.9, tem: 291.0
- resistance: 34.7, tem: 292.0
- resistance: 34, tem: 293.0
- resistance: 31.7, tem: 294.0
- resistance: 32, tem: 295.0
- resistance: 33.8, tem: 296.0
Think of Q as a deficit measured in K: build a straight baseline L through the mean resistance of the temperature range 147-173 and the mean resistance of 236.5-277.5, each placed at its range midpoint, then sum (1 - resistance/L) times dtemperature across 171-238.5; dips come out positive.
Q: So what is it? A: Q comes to 8.0 K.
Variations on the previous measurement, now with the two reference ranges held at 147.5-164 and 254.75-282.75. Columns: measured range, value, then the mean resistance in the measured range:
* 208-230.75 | 4.0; 25.2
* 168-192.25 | 2.7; 26.4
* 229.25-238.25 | 0.9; 27.7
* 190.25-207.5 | 2.6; 25.7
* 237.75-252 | 1.1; 28.7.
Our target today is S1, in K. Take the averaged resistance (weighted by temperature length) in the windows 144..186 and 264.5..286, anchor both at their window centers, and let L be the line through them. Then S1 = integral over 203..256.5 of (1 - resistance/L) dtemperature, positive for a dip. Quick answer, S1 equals 7.0 K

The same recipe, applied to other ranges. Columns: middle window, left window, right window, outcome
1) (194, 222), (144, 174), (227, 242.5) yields 3.13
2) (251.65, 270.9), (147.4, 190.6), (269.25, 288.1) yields 1.21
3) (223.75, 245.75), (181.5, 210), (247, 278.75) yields 0.78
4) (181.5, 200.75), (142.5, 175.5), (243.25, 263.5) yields 1.86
